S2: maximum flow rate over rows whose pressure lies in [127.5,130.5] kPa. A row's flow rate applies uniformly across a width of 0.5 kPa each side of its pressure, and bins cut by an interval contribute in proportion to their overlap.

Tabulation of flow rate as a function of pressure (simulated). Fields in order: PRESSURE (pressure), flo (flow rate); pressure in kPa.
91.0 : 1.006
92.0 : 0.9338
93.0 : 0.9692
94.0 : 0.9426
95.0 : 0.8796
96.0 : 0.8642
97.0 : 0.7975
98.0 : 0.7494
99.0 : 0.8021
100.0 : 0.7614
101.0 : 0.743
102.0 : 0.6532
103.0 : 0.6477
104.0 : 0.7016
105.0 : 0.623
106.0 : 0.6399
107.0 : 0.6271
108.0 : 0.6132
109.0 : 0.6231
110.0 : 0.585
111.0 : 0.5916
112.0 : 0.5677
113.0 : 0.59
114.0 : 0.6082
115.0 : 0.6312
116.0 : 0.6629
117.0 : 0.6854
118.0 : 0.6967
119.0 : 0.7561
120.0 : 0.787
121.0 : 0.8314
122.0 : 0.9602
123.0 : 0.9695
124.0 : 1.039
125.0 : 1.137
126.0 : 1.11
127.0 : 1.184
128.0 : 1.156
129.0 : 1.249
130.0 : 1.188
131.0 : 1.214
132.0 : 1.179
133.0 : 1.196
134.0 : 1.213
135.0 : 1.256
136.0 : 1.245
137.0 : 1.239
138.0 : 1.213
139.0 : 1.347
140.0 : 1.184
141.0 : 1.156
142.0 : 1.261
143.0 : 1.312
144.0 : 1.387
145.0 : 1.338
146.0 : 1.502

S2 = 1.249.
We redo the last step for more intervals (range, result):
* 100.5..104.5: 0.743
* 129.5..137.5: 1.256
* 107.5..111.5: 0.6231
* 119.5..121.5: 0.8314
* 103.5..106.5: 0.7016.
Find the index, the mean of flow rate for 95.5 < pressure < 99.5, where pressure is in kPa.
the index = 0.803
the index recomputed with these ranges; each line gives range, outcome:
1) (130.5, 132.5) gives 1.2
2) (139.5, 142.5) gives 1.2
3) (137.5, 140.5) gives 1.25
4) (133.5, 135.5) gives 1.23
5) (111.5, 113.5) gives 0.579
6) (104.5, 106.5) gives 0.631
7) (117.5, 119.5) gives 0.726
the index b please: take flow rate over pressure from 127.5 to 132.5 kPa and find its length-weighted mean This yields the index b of 1.2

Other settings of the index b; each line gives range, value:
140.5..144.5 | 1.28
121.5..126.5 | 1.04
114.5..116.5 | 0.647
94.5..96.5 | 0.872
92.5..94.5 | 0.956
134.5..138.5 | 1.24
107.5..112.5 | 0.596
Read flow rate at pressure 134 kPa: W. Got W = 1.213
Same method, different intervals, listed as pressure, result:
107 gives 0.6271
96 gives 0.8642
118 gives 0.6967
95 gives 0.8796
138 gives 1.213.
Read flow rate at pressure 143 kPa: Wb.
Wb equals 1.312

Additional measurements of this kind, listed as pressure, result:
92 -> 0.9338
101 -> 0.743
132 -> 1.179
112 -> 0.5677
